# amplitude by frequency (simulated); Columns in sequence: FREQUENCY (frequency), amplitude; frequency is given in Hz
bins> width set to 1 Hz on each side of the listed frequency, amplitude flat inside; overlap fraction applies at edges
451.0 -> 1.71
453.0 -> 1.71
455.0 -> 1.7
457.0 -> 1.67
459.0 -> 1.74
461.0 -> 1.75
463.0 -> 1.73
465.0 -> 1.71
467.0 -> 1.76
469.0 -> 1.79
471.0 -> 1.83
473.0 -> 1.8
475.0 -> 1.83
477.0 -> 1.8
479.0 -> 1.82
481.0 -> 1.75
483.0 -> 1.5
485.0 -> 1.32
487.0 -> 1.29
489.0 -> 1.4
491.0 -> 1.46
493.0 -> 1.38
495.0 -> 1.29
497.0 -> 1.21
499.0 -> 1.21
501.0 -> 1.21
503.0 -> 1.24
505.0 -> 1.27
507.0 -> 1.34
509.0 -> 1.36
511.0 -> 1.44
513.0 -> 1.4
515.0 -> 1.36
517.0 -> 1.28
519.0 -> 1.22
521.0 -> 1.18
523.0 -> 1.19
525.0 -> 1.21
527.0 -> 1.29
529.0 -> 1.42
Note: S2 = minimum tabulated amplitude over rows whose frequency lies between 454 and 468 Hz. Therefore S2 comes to 1.67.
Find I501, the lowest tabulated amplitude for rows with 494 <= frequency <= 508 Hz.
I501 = 1.21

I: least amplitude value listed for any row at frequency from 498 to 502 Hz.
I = 1.21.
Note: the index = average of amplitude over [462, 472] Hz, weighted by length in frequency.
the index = 1.76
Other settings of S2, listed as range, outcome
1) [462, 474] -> 1.71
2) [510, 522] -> 1.18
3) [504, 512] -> 1.27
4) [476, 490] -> 1.29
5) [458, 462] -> 1.74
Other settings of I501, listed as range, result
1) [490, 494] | 1.38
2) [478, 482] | 1.75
